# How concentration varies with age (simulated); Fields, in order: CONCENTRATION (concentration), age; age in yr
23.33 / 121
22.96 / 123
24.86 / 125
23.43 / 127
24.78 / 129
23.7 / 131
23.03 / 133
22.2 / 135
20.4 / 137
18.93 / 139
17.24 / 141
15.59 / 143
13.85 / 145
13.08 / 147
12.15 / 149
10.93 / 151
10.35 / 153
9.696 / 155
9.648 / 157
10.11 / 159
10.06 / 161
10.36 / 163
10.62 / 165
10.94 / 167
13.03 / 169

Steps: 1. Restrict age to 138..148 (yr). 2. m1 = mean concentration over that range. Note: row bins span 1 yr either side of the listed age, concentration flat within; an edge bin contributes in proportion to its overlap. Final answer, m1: 15.7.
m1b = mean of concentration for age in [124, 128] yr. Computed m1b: 24.1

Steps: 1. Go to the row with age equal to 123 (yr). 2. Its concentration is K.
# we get 22.96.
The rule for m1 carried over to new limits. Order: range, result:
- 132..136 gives 22.6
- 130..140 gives 21.7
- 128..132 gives 24.2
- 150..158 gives 10.2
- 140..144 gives 16.4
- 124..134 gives 24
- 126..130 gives 24.1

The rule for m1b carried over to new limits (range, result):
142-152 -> 13.1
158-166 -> 10.3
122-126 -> 23.9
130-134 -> 23.4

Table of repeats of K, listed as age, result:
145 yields 13.85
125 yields 24.86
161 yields 10.06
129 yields 24.78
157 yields 9.648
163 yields 10.36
